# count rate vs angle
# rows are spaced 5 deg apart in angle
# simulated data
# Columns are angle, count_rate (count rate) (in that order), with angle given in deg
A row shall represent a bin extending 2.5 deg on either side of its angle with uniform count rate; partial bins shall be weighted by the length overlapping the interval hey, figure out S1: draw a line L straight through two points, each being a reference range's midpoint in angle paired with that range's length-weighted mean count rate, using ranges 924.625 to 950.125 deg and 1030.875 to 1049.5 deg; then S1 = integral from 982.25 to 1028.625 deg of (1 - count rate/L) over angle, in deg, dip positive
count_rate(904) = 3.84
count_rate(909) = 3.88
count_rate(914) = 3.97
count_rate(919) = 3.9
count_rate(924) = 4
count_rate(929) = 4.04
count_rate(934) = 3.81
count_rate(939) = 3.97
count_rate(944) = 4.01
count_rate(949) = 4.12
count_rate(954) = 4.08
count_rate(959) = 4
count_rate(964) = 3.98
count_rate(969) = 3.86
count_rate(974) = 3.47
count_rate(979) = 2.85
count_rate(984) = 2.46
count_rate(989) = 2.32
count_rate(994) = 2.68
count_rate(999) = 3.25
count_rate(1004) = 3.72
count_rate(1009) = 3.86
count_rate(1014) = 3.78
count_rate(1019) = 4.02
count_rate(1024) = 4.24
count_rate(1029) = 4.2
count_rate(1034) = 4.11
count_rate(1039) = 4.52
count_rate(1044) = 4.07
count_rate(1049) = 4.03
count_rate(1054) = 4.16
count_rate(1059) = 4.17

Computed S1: 8.0 deg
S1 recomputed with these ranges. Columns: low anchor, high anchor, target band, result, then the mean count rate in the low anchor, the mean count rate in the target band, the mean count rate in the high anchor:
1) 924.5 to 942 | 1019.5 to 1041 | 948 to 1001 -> 9.3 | 3.95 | 3.35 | 4.24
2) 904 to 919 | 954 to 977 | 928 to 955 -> -0.9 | 3.91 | 4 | 3.83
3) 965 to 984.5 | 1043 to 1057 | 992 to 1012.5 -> 1.0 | 3.29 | 3.41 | 4.09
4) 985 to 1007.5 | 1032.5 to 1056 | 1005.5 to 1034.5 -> -3.6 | 3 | 4.02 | 4.18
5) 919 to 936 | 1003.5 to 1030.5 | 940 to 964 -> -0.5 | 3.95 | 4.04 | 3.98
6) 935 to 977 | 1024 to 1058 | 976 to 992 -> 5.7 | 3.92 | 2.58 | 4.19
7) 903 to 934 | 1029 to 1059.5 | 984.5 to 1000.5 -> 5.5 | 3.93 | 2.68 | 4.18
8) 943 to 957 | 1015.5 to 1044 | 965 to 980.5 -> 2.3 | 4.07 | 3.49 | 4.19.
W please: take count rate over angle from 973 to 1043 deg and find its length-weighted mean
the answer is 3.55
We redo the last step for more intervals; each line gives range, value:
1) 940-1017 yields 3.51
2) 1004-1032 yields 3.99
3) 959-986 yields 3.4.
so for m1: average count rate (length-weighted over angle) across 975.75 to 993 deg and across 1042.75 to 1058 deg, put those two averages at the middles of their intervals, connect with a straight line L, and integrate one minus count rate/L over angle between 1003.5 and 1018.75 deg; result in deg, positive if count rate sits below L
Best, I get -3.0 deg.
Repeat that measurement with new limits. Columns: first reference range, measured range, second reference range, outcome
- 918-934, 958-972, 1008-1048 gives 0.3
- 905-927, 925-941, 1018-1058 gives 0.1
